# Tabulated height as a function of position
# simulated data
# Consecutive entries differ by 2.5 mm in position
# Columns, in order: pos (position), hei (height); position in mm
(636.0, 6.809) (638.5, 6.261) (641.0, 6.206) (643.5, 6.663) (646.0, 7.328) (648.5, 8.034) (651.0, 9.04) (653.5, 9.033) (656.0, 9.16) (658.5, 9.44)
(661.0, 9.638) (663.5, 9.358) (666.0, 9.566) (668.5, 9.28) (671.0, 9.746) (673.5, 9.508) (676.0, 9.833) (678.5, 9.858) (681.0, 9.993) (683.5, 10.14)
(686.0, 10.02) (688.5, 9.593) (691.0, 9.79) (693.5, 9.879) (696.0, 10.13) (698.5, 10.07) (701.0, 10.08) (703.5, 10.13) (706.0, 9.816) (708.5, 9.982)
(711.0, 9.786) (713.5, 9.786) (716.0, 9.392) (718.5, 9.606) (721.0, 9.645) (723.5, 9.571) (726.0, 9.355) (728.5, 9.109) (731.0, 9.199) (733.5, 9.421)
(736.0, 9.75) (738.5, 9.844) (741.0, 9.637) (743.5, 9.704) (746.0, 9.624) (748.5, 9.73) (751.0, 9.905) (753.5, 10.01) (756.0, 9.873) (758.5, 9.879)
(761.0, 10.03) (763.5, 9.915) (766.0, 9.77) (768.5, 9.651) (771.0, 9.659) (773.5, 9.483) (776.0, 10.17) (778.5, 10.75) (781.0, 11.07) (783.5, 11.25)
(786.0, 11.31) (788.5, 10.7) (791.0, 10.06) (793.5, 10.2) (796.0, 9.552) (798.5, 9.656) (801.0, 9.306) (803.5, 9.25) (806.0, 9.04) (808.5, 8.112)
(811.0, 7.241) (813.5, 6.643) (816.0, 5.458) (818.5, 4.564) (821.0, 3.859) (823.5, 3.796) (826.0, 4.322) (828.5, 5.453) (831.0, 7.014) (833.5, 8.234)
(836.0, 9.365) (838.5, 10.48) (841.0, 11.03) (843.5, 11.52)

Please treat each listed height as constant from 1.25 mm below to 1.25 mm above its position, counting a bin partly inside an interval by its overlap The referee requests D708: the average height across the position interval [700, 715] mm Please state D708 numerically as 9.92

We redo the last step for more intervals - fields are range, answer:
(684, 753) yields 9.73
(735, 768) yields 9.82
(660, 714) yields 9.82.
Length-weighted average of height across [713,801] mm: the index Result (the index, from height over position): 9.89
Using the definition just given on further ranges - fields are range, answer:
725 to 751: 9.56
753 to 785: 10.1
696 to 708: 10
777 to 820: 9.04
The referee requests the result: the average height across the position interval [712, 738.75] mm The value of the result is 9.51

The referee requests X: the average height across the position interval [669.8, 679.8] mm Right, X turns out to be 9.74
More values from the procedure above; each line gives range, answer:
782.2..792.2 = 10.8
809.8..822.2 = 5.55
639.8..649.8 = 7.07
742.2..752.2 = 9.74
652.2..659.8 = 9.21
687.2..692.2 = 9.69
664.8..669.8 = 9.42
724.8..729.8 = 9.23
